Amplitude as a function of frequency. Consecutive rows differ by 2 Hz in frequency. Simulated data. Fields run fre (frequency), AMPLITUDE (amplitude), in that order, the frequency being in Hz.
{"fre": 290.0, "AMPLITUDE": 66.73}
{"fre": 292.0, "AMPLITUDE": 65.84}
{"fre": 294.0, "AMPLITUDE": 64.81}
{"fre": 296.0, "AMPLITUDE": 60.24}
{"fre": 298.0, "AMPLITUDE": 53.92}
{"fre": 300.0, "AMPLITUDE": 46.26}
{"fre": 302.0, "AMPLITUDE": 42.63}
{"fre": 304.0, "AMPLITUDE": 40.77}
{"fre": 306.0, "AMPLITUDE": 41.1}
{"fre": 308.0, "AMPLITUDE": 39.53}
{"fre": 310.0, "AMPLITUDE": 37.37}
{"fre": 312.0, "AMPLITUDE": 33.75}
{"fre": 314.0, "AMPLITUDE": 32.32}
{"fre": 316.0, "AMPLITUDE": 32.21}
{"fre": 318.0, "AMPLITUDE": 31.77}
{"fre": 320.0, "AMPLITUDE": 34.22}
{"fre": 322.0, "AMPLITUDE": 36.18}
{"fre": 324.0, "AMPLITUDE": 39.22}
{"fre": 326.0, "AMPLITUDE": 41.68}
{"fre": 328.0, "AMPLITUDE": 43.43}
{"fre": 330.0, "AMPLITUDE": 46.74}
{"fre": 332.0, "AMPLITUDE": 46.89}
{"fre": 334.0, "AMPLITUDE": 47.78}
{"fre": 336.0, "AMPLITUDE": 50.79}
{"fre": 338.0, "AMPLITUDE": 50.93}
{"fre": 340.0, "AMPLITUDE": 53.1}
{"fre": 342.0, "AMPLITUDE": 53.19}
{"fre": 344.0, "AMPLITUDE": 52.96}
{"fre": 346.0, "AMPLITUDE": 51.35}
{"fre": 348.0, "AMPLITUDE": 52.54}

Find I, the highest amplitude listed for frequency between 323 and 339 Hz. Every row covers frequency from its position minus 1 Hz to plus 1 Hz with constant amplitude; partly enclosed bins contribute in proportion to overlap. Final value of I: 50.93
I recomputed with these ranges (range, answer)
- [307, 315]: 39.53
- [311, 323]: 36.18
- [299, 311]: 46.26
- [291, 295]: 65.84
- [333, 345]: 53.19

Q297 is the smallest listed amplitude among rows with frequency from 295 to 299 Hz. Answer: 53.92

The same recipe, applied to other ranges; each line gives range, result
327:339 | 43.43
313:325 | 31.77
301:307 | 40.77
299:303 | 42.63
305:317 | 32.21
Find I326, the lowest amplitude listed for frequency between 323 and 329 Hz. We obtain 39.22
